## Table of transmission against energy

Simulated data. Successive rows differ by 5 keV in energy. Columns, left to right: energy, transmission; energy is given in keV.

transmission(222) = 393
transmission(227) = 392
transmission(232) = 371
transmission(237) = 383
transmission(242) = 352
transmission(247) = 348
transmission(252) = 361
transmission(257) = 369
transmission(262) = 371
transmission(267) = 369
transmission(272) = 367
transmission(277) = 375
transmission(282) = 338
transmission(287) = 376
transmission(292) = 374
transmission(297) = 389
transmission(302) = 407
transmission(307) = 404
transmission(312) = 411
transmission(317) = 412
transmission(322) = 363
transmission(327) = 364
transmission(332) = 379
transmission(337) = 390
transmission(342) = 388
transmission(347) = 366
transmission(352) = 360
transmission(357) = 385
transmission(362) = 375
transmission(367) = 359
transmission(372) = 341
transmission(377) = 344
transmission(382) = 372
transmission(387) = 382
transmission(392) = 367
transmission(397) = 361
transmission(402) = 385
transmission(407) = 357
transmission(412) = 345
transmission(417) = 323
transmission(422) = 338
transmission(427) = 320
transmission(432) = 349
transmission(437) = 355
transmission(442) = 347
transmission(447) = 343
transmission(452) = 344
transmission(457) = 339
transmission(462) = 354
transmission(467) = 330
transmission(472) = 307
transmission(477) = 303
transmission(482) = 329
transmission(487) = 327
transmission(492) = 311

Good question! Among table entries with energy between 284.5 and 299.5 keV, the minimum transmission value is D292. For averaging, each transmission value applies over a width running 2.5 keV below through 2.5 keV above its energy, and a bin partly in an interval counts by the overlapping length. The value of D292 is 374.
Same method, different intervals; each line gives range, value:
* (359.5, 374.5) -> 341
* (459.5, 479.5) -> 303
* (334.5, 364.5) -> 360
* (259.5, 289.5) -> 338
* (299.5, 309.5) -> 404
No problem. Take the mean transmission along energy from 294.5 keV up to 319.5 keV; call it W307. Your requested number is 405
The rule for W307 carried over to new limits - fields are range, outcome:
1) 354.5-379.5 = 361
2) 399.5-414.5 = 362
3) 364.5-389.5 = 360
